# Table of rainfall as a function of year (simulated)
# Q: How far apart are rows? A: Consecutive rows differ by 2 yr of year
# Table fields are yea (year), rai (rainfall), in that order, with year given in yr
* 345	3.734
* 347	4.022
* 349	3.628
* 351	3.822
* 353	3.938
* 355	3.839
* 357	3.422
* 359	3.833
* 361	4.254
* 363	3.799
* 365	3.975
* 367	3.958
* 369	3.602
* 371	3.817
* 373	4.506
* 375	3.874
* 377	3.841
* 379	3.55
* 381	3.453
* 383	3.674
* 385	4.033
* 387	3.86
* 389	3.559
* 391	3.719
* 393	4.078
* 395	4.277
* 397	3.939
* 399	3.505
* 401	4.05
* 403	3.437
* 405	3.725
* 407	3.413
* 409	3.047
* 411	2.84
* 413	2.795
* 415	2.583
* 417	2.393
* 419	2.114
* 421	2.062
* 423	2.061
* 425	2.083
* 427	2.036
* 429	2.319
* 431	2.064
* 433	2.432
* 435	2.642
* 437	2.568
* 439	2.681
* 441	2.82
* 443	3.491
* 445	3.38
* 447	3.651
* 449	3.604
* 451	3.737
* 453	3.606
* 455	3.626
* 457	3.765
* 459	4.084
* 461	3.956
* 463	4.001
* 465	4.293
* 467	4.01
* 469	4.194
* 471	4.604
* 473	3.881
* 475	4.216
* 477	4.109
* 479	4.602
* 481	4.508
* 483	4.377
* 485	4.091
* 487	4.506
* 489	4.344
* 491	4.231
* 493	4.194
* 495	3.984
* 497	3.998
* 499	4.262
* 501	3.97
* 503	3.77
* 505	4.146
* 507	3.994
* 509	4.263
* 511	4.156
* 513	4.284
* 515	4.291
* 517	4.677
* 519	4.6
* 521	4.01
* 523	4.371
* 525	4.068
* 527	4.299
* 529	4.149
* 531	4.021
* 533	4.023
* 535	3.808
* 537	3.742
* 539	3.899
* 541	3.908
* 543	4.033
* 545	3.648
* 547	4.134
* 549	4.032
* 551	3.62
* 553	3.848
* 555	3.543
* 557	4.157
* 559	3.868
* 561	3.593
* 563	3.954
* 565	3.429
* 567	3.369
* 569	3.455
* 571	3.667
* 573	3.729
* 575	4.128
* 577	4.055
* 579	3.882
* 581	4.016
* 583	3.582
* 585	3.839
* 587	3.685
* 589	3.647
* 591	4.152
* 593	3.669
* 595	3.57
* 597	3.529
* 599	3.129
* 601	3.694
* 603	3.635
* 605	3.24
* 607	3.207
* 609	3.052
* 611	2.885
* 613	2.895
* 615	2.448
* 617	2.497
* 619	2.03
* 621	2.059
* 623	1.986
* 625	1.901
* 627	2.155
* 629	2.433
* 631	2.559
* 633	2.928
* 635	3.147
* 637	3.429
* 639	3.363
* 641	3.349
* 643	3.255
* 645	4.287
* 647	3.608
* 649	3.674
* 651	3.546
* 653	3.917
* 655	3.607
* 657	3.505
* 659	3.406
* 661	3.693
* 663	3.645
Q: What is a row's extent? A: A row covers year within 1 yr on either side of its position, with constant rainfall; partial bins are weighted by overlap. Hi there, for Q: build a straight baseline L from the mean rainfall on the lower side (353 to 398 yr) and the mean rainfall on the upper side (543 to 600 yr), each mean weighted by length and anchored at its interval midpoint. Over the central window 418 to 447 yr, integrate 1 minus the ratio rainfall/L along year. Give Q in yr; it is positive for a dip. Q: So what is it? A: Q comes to 9.89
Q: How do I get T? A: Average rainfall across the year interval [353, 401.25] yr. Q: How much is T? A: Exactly 3.85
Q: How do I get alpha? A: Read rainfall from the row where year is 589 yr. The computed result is 3.647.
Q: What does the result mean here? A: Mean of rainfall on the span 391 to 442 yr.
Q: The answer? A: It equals 2.9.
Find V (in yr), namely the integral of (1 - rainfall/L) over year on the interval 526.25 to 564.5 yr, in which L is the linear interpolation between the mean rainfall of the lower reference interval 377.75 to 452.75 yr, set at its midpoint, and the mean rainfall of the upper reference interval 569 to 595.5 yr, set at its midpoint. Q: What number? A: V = -2.54 yr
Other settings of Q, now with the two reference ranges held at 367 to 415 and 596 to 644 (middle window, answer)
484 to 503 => -4.9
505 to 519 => -4.5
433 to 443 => 2.2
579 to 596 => -4.5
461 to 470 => -1.9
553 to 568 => -3.1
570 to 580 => -2.9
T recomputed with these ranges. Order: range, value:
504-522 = 4.27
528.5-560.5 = 3.89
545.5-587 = 3.79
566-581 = 3.77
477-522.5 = 4.24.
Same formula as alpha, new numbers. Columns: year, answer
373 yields 4.506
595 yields 3.57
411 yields 2.84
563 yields 3.954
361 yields 4.254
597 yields 3.529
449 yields 3.604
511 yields 4.156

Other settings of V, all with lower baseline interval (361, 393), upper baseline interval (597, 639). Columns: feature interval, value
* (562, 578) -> -3.8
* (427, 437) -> 3.5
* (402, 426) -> 6.3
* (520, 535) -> -4.4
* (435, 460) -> 1.0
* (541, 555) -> -3.4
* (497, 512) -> -3.6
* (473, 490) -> -4.7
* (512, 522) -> -3.5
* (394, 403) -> -0.3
